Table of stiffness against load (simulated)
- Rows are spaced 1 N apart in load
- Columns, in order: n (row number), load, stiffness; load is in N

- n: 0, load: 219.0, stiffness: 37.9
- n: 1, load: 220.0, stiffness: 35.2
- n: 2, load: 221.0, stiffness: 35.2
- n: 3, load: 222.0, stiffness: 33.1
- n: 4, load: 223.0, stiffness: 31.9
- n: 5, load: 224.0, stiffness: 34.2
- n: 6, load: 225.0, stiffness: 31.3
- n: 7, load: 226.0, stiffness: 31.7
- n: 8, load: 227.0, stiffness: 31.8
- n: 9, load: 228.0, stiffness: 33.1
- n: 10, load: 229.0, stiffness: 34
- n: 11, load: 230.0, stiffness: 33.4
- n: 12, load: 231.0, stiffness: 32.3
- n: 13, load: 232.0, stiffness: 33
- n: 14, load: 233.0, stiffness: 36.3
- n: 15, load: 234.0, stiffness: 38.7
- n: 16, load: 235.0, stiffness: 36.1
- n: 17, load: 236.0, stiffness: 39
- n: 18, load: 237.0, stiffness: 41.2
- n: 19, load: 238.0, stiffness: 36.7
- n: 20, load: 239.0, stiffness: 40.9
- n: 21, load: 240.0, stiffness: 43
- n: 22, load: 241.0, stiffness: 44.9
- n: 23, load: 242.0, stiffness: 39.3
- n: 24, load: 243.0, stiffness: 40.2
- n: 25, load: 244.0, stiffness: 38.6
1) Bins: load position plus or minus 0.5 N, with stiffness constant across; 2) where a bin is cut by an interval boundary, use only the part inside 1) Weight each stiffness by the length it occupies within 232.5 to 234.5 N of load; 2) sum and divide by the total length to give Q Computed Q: 37.5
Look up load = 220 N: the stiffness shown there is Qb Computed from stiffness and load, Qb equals 35.2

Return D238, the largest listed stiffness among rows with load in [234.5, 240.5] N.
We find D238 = 43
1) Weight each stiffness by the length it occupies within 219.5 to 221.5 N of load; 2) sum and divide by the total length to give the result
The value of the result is 35.2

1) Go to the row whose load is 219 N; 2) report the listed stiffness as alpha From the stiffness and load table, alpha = 37.9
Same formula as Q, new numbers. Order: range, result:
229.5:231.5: 32.8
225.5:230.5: 32.8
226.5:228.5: 32.5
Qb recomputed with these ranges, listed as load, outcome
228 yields 33.1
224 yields 34.2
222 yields 33.1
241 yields 44.9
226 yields 31.7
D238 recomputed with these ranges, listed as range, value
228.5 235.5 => 38.7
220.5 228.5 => 35.2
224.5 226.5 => 31.7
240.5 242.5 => 44.9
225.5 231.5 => 34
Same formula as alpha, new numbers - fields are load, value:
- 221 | 35.2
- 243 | 40.2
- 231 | 32.3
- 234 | 38.7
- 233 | 36.3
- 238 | 36.7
